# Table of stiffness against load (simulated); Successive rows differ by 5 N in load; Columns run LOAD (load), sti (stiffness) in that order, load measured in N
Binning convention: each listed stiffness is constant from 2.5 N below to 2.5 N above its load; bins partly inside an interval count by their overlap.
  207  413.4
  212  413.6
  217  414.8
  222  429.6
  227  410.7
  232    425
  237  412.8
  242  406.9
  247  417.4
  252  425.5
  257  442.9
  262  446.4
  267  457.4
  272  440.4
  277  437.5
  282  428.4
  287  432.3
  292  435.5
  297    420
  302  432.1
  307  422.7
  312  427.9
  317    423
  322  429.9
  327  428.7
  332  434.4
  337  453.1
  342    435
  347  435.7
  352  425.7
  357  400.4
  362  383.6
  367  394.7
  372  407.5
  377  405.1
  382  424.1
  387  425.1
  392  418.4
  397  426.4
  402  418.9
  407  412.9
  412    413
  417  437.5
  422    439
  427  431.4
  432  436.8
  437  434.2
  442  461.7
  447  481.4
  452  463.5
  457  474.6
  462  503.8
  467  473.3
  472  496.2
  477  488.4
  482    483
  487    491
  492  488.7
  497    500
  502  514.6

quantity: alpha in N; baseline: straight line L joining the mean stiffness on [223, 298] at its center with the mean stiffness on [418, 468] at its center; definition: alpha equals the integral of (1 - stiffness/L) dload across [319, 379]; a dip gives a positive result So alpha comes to 3.2 N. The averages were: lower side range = 429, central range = 420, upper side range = 459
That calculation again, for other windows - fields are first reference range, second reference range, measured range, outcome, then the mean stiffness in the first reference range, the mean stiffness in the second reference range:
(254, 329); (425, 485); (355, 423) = 6.1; 434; 470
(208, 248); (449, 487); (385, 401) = 1.4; 416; 484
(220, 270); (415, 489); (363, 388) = 2.4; 428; 466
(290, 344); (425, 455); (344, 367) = 1.4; 431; 452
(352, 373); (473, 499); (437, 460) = -0.2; 399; 490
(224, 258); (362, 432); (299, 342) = -1.3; 419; 419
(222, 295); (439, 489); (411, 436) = 2.0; 430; 481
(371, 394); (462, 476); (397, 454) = 1.8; 417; 489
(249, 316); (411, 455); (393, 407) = 0.7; 434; 446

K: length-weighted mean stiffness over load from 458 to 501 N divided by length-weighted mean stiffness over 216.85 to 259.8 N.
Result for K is 1.2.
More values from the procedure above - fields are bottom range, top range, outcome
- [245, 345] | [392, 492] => 1.05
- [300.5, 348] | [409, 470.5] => 1.05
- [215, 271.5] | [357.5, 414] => 0.96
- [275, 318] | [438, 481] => 1.12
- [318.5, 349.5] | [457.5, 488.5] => 1.12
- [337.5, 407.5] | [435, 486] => 1.15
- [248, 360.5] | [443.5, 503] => 1.13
